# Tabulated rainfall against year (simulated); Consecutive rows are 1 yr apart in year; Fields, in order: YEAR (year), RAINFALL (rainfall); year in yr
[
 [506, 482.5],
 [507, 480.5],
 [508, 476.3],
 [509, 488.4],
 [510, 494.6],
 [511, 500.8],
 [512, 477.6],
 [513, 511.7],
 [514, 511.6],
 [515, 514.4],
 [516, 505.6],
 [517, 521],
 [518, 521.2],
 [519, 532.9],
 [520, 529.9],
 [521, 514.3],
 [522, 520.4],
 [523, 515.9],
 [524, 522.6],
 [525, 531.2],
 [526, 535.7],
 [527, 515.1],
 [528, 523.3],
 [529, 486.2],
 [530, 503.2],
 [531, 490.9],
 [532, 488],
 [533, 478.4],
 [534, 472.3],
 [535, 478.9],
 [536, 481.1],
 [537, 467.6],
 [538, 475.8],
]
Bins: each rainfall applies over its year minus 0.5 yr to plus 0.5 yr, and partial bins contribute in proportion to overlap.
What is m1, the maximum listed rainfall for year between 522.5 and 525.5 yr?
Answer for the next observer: 531.2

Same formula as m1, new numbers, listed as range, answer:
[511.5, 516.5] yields 514.4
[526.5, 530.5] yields 523.3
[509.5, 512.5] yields 500.8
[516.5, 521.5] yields 532.9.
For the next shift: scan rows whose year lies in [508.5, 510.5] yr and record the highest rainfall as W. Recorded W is 494.6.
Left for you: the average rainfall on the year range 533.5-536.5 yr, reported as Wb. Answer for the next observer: 477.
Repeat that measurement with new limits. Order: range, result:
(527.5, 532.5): 498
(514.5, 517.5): 514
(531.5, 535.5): 479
